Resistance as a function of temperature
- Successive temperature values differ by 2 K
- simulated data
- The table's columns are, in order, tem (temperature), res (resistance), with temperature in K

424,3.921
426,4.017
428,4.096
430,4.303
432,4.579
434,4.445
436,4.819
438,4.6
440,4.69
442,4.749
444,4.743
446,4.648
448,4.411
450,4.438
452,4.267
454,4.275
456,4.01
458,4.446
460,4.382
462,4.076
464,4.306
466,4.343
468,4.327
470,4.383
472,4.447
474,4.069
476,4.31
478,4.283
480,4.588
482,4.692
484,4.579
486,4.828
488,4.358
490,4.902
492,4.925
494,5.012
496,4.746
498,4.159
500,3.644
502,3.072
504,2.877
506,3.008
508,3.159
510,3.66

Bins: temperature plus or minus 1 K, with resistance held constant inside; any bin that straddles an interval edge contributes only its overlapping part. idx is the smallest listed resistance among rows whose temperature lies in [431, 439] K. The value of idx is 4.445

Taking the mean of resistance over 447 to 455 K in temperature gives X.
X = 4.35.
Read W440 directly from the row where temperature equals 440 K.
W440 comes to 4.69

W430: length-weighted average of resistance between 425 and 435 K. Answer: 4.29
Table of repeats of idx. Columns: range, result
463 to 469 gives 4.306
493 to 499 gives 4.159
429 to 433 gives 4.303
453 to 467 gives 4.01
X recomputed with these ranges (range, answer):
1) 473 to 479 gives 4.22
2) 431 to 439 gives 4.61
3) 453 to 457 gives 4.14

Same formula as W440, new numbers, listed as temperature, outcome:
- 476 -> 4.31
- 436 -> 4.819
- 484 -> 4.579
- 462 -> 4.076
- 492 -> 4.925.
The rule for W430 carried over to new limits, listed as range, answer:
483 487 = 4.7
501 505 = 2.97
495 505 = 3.7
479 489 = 4.61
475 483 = 4.47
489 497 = 4.9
